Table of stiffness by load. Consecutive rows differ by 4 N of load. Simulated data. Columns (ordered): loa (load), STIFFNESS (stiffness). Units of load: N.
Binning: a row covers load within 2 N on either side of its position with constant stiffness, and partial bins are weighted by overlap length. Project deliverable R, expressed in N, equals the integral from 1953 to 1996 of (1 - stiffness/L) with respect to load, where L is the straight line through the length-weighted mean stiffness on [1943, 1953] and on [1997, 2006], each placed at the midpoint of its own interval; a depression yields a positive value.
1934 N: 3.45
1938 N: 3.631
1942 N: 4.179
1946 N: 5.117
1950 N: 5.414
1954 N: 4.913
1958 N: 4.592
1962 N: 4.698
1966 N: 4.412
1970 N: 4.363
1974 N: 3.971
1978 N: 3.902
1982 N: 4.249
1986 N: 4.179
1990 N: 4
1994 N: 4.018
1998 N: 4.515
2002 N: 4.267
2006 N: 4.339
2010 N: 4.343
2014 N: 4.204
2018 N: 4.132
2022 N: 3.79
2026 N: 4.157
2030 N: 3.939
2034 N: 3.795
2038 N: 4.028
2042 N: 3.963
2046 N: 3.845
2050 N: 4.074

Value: 4.2 N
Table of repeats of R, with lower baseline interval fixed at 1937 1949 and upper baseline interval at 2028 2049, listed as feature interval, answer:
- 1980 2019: -0.8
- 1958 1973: -0.5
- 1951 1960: -0.9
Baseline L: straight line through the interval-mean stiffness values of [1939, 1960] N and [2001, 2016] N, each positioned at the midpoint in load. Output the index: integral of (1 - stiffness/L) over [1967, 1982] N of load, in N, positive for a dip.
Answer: 1.5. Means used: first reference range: 4.79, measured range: 4.12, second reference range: 4.29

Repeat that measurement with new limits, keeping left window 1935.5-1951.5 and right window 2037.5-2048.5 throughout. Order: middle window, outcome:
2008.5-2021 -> -0.25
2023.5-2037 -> 0.18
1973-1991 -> 0.96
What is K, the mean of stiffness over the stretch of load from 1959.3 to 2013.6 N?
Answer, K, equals 4.25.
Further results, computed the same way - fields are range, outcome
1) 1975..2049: 4.09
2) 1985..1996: 4.06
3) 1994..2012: 4.33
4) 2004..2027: 4.16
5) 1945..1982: 4.57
